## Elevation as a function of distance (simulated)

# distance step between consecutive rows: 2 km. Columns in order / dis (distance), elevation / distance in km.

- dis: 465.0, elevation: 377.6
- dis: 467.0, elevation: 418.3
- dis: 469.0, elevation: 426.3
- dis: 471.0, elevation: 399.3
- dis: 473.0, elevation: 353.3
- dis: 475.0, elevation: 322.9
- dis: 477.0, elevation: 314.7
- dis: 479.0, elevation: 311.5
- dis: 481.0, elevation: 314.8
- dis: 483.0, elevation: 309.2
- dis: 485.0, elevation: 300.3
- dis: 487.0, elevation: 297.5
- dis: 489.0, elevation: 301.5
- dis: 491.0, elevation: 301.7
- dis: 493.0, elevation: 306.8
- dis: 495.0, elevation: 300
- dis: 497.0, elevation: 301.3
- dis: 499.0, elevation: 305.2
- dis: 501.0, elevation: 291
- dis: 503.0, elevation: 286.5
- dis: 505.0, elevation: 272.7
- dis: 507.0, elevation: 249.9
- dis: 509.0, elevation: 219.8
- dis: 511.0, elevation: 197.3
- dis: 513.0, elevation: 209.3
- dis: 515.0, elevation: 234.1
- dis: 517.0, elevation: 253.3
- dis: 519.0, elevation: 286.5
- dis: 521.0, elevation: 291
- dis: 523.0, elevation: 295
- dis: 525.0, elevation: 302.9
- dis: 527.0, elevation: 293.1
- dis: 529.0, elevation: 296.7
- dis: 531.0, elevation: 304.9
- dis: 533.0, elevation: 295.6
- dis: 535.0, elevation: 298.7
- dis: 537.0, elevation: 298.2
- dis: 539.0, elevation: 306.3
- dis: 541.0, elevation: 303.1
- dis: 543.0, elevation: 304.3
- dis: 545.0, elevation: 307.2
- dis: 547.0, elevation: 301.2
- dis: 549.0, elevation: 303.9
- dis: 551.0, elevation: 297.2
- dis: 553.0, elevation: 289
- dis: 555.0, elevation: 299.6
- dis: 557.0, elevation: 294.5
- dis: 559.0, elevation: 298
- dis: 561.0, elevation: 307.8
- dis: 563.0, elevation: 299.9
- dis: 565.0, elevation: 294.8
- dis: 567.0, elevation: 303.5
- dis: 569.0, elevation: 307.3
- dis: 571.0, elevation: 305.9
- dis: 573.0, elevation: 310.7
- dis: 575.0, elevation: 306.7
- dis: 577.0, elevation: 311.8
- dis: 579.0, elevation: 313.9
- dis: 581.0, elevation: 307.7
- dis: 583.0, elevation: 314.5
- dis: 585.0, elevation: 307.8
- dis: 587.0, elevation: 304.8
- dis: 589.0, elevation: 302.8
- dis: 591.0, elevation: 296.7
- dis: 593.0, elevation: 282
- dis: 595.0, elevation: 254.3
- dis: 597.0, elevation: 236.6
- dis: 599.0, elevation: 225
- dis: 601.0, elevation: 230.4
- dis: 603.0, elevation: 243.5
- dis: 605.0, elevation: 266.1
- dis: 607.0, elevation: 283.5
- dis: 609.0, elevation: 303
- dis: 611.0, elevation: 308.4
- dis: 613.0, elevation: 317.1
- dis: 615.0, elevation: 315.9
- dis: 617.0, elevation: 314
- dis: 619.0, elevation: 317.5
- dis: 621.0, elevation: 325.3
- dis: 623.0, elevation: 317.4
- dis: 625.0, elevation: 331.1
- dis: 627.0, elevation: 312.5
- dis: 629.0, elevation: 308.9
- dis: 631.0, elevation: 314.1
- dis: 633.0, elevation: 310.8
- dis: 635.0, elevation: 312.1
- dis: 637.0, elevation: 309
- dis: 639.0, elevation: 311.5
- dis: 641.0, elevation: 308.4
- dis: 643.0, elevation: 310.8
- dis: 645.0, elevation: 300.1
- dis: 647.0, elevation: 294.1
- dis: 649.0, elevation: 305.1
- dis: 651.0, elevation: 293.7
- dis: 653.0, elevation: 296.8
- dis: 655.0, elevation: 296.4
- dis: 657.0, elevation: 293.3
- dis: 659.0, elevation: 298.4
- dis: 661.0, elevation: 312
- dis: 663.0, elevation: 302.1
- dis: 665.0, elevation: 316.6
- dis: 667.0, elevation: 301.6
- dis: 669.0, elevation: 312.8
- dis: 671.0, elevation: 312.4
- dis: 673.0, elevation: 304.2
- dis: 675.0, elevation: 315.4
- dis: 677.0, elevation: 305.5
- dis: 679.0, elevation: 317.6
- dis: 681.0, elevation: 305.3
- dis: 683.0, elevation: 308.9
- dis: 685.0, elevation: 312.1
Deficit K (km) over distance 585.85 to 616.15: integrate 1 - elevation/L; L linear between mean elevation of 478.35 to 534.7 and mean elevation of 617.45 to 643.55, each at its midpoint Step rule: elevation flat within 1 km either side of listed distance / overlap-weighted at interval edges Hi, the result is 2.8 km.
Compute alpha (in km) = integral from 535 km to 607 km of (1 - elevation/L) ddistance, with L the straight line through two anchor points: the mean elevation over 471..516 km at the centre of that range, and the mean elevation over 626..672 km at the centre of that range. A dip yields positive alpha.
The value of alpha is 1.2 km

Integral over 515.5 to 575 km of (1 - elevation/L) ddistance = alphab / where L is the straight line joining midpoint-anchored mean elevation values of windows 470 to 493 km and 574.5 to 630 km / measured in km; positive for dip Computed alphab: 1.7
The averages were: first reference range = 320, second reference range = 295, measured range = 298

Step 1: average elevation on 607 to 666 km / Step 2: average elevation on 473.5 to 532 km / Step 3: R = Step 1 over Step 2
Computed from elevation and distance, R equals 1.1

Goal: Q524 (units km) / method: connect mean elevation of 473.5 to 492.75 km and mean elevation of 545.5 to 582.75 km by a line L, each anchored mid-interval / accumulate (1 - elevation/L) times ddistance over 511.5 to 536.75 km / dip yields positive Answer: 2.2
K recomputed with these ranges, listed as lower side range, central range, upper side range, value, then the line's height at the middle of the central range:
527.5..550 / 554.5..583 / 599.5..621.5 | -0.7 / 297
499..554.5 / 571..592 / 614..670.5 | -0.9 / 294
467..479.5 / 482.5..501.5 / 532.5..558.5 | 2.4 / 346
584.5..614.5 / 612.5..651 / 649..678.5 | -2.8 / 291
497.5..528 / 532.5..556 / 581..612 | -2.6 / 271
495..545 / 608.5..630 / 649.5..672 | -1.4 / 296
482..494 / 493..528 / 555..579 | 3.7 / 303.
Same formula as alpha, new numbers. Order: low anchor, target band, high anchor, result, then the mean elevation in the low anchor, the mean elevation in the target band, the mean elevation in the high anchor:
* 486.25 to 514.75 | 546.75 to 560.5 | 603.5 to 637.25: -0.42 km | 273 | 298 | 309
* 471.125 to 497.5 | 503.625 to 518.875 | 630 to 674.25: 3.62 km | 314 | 238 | 305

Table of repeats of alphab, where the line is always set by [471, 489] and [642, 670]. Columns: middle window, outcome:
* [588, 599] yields 1.37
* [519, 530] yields 0.71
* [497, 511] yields 2.18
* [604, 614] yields 0.37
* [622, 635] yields -0.45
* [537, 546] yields 0.26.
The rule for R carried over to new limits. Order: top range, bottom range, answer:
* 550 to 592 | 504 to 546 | 1.10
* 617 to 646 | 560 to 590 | 1.02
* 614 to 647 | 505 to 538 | 1.16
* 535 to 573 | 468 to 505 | 0.95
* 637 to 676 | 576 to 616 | 1.06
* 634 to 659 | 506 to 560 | 1.07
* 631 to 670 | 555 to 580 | 1.00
